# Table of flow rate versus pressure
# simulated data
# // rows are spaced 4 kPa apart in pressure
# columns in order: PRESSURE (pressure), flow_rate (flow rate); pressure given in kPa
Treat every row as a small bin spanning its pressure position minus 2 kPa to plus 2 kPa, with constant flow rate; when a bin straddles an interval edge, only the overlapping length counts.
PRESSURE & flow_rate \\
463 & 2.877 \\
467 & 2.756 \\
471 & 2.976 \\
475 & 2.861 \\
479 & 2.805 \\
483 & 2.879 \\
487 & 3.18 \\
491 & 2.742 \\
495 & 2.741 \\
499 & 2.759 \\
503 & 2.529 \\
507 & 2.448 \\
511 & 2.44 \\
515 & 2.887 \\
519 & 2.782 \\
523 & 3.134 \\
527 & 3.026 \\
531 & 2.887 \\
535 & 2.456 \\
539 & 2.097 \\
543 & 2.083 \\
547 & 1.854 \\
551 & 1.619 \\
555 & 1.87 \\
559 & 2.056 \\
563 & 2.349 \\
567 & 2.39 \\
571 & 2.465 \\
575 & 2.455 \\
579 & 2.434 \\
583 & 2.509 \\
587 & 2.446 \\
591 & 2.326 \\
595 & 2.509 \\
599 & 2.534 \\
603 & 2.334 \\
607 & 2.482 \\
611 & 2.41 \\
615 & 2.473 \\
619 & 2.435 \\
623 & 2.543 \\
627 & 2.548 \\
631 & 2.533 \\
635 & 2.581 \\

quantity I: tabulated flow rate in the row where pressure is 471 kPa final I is 2.976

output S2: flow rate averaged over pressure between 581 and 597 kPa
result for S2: 2.45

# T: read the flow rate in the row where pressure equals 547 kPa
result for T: 1.854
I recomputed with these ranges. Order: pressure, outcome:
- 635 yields 2.581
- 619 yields 2.435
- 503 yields 2.529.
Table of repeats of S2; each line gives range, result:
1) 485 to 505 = 2.79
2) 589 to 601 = 2.46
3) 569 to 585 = 2.47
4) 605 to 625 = 2.47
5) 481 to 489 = 3.03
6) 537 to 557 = 1.9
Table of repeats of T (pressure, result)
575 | 2.455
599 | 2.534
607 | 2.482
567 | 2.39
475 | 2.861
